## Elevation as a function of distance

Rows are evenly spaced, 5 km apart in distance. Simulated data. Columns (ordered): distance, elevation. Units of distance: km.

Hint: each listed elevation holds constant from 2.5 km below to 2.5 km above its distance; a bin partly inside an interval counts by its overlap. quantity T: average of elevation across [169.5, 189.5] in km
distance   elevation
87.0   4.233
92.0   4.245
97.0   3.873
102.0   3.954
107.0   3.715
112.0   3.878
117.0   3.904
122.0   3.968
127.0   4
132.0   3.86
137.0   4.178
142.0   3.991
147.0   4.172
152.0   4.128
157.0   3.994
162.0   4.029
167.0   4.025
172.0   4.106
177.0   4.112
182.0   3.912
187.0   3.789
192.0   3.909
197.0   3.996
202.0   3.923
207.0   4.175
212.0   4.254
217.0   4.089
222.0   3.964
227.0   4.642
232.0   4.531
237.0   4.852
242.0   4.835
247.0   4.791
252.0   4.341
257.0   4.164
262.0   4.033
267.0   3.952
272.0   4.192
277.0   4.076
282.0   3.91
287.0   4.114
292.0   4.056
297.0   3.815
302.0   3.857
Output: 3.98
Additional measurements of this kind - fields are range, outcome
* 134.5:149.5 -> 4.11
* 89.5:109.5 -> 3.95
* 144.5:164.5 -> 4.08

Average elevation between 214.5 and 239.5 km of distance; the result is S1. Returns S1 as 4.42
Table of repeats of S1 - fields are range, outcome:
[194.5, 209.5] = 4.03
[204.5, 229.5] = 4.22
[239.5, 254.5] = 4.66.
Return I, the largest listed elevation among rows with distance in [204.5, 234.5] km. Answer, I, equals 4.642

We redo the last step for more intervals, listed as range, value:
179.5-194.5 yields 3.912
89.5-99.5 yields 4.245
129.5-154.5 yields 4.178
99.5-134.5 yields 4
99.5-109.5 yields 3.954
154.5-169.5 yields 4.029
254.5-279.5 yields 4.192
